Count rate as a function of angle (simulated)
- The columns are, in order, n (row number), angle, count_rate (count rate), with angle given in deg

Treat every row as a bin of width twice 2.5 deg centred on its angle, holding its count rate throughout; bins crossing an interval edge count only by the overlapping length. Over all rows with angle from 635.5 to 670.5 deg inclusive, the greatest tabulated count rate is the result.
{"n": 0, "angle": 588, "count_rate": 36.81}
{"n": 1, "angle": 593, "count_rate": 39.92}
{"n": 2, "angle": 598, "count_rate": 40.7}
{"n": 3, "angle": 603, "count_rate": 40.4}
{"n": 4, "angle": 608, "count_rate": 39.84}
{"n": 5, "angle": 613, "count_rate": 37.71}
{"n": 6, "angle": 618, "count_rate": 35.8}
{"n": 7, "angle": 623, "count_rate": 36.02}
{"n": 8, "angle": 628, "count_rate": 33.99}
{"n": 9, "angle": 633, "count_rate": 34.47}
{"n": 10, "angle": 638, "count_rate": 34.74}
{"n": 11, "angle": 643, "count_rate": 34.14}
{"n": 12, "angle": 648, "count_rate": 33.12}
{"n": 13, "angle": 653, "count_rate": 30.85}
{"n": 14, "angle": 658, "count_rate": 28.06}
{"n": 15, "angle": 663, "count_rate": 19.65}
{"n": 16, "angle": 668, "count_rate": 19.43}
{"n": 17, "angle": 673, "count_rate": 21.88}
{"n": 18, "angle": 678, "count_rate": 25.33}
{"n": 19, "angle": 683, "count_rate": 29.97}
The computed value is 34.74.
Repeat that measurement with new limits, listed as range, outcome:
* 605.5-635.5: 39.84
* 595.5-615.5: 40.7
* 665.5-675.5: 21.88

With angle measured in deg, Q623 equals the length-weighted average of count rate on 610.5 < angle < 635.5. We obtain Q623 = 35.6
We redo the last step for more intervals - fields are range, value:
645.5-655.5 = 32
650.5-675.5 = 24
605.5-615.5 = 38.8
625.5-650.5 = 34.1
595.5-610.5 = 40.3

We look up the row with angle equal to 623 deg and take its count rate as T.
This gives 36.02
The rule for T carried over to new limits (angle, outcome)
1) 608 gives 39.84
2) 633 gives 34.47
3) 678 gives 25.33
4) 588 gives 36.81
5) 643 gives 34.14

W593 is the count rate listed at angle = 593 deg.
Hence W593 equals 39.92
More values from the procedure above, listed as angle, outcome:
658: 28.06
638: 34.74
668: 19.43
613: 37.71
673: 21.88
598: 40.7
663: 19.65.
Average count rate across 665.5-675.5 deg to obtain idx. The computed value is 20.7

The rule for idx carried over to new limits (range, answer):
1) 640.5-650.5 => 33.6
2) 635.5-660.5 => 32.2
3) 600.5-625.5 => 38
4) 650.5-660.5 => 29.5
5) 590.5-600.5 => 40.3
